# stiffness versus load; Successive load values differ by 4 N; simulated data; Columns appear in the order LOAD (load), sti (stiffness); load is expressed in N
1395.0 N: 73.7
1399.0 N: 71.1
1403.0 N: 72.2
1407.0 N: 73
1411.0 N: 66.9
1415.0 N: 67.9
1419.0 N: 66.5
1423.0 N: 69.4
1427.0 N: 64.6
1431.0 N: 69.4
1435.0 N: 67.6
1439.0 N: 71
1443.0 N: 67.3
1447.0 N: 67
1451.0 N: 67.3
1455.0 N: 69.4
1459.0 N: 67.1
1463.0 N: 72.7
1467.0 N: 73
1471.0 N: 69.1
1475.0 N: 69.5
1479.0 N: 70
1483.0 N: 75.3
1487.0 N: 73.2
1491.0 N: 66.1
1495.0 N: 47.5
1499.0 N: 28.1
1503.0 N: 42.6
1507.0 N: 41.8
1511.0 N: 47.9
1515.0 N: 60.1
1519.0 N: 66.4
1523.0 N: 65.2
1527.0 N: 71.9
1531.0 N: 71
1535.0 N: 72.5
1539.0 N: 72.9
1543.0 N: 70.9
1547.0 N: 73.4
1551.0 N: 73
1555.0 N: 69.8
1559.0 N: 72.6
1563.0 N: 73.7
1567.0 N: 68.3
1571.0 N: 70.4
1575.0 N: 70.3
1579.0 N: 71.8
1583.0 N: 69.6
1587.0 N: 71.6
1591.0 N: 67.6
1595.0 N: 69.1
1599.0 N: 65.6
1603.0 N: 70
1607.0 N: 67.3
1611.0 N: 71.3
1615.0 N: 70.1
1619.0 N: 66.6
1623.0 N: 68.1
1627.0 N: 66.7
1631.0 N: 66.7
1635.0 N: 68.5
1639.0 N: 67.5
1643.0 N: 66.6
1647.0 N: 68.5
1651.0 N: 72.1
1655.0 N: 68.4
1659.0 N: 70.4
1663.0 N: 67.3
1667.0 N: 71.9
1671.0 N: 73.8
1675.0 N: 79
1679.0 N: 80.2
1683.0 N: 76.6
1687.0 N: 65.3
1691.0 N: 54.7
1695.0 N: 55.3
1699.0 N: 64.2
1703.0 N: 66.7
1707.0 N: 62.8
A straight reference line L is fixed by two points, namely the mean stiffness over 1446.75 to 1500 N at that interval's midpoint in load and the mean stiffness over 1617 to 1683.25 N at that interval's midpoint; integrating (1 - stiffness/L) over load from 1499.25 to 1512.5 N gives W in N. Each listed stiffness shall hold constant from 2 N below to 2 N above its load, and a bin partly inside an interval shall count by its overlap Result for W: 5.0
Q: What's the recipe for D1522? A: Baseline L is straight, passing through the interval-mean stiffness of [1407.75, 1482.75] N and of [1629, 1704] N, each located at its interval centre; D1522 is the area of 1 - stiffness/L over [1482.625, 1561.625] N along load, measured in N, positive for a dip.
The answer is 6.7 N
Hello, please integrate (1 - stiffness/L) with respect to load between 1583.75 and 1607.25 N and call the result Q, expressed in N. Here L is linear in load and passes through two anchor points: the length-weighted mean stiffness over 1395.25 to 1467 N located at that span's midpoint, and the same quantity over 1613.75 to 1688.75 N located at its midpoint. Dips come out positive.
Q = 0.4 N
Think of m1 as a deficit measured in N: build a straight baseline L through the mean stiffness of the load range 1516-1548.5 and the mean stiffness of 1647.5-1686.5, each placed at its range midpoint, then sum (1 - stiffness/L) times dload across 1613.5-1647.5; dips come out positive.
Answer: 2.10 N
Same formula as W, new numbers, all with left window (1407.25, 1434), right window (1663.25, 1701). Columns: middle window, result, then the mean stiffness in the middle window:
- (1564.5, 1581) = -0.4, 70.3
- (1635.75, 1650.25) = 0.2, 68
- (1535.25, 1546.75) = -0.7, 72.2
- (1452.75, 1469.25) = -0.6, 70.5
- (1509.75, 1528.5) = 1.5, 62.6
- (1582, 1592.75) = -0.2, 69.6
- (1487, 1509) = 6.6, 47.8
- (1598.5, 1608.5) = 0.1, 68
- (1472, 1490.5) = -0.9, 71.4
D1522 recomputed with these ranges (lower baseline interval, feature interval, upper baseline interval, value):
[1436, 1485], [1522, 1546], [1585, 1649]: -0.7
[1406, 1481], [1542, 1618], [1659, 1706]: -1.8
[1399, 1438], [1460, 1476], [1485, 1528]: -2.6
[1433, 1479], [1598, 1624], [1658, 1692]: 0.8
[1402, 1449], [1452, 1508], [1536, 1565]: 6.2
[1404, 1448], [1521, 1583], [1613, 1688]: -1.5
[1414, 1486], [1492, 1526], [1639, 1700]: 8.9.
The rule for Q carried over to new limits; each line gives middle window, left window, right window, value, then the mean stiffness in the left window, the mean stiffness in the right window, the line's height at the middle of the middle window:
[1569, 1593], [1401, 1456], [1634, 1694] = -0.3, 68.5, 69.8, 69.4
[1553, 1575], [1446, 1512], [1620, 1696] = -1.9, 61.8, 69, 65.2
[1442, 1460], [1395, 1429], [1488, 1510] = -2.6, 69.2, 46.6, 59.1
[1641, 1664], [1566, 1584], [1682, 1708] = -1.2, 70.2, 63.2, 65.7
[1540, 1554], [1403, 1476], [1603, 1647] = -0.8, 68.9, 68.1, 68.4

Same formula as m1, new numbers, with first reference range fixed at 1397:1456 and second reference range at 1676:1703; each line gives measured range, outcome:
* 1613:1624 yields -0.19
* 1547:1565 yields -1.26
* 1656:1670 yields -0.68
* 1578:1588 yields -0.51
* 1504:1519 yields 3.61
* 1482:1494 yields -0.18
